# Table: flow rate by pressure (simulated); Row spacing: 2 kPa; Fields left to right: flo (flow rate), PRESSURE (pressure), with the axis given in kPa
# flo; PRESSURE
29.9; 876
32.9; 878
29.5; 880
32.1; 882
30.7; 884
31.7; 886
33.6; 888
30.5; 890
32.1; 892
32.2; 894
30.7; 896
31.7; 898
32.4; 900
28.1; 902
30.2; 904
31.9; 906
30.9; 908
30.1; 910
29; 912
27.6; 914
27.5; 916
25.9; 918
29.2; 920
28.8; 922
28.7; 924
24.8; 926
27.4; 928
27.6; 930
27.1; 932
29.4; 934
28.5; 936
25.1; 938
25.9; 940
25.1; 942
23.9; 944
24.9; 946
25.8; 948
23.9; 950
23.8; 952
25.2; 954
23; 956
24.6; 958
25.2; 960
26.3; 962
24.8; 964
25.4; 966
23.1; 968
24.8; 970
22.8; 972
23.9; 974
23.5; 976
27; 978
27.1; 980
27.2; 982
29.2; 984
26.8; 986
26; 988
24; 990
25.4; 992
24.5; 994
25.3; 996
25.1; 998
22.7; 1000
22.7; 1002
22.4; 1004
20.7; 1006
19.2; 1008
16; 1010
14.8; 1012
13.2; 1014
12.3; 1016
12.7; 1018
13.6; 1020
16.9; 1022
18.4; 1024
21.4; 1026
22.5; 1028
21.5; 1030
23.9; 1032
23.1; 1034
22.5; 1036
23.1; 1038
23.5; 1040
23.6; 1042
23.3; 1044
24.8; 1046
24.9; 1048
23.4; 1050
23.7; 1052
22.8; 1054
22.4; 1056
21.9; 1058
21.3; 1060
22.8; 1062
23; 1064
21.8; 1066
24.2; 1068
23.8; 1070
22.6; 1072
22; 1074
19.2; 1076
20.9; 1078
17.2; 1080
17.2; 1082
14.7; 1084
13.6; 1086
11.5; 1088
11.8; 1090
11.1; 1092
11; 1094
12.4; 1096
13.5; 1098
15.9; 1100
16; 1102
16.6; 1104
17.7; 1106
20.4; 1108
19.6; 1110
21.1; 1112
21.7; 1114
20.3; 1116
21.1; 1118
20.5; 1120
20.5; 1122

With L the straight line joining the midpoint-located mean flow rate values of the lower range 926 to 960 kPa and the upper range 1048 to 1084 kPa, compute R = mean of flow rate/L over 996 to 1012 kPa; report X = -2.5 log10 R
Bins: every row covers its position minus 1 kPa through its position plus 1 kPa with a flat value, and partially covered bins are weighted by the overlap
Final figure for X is 0.13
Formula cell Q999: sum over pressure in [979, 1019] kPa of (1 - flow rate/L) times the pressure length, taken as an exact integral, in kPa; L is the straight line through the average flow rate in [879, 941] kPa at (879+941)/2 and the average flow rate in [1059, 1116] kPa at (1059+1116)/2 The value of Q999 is 3.3 kPa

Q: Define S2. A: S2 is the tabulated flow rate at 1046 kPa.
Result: 24.8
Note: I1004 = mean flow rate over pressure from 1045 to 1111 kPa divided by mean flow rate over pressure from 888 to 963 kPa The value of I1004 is 0.68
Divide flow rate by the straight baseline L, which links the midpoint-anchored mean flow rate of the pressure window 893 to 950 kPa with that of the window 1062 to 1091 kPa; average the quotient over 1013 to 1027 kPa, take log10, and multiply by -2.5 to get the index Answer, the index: 0.393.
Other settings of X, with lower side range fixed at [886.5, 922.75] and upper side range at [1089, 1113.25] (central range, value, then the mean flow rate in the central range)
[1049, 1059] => -0.19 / 22.8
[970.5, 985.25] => -0.05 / 25.8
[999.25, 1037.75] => 0.14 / 19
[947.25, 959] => 0.10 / 24.4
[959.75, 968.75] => 0.03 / 25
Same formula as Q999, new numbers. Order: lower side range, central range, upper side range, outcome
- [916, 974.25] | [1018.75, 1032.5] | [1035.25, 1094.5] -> 1.6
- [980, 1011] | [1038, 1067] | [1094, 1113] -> -4.3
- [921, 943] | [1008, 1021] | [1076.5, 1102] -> 4.0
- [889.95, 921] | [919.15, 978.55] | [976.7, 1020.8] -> 1.2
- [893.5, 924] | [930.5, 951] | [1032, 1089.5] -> 1.4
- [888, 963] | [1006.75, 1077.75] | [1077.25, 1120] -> -3.2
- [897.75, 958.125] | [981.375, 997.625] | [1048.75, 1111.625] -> -1.5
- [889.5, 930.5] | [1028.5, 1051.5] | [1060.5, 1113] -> -2.8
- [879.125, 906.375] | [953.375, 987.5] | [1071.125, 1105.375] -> -0.4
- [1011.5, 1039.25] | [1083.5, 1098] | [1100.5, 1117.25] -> 5.1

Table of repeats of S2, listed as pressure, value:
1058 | 21.9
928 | 27.4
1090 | 11.8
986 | 26.8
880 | 29.5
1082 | 17.2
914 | 27.6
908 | 30.9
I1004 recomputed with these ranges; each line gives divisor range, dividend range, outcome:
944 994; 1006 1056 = 0.81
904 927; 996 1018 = 0.66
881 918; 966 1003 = 0.82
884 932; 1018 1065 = 0.74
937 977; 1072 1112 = 0.66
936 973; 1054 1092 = 0.78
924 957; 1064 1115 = 0.68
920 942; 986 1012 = 0.83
